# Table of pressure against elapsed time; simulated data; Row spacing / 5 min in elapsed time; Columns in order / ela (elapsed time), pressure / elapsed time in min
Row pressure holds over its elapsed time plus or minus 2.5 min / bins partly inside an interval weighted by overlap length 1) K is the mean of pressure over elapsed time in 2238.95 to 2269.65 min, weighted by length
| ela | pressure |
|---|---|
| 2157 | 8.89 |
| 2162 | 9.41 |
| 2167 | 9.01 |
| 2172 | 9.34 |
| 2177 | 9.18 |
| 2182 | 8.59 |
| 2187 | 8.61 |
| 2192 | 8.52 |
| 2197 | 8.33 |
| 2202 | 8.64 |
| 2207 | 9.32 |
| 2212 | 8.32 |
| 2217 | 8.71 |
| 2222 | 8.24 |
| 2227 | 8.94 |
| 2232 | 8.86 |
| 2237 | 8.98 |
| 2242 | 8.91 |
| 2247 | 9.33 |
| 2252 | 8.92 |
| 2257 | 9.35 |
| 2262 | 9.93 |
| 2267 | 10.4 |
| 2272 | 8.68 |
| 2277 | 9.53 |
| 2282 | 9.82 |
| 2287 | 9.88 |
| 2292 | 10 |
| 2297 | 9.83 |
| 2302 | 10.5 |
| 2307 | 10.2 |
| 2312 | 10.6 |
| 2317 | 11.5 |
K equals 9.46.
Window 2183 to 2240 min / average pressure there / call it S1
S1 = 8.68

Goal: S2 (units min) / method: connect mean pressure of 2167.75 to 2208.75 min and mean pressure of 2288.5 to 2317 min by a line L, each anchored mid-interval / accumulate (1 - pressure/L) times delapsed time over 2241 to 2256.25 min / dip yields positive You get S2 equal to 0.8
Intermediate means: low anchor 8.82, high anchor 10.3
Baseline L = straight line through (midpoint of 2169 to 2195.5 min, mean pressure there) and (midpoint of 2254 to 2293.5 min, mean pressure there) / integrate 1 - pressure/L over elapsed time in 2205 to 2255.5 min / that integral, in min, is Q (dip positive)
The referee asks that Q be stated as 2.3 min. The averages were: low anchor 8.83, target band 8.86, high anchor 9.68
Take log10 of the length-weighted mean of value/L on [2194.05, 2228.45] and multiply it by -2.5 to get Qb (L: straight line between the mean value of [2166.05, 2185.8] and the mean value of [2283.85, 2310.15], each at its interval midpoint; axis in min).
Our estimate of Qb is 0.08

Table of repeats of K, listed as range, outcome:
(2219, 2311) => 9.48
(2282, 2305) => 10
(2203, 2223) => 8.68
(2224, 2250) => 8.99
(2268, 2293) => 9.61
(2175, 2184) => 8.88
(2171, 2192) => 8.85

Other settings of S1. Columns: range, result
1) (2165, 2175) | 9.18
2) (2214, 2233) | 8.66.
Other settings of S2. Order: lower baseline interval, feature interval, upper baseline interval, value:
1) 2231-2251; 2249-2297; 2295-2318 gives 0.55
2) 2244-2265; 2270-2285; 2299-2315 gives 0.73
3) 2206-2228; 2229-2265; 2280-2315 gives 0.04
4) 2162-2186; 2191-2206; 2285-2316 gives 1.13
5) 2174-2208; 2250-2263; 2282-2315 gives 0.33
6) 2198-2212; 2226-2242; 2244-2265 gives 0.39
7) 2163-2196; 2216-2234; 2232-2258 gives 0.65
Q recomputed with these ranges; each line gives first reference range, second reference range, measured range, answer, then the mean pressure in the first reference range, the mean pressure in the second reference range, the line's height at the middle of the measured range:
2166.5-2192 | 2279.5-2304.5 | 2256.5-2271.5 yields -0.1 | 8.9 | 10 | 9.73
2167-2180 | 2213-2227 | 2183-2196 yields 0.6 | 9.19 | 8.54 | 8.96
